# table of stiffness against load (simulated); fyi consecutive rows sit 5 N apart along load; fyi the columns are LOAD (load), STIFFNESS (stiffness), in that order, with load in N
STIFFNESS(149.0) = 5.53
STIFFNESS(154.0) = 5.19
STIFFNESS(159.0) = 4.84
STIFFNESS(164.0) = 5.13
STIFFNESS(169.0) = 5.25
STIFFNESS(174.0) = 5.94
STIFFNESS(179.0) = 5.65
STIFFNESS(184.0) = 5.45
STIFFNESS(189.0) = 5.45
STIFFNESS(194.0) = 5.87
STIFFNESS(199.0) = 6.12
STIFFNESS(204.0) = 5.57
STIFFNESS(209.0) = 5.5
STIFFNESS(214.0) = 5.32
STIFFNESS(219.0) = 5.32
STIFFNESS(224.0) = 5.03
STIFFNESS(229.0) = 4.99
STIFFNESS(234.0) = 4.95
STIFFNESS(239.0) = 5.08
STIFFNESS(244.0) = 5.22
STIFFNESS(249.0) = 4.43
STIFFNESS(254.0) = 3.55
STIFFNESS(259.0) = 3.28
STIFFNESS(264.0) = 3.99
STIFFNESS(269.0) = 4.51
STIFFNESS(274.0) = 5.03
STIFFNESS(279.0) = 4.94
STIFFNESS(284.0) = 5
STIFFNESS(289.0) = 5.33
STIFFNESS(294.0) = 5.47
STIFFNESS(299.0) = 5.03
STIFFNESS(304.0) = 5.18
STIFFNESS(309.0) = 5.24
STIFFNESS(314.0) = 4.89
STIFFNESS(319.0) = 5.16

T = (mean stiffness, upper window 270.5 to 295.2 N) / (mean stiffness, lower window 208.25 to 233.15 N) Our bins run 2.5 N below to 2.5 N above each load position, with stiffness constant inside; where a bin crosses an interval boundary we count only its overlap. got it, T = 1.0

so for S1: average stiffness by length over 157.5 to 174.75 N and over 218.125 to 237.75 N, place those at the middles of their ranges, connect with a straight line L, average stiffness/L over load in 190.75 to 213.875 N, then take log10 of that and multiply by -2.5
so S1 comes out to -0.12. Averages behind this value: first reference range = 5.25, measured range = 5.71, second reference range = 5.05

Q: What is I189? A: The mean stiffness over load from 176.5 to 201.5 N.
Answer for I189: 5.71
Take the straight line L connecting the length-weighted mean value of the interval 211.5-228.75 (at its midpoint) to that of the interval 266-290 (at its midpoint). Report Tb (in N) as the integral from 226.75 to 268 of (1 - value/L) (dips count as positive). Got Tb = 5.2 N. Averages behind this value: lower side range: 5.19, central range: 4.44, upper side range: 4.92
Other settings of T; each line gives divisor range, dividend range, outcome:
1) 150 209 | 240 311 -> 0.86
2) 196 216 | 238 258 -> 0.79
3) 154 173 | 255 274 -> 0.78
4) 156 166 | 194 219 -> 1.13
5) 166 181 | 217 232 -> 0.91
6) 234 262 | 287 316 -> 1.19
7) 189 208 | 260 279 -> 0.77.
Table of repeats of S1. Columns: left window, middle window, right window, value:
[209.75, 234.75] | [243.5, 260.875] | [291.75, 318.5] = 0.270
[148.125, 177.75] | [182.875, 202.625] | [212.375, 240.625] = -0.102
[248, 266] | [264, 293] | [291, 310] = -0.097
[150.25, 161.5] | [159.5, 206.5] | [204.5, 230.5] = -0.083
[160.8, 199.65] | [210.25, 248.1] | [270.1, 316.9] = 0.053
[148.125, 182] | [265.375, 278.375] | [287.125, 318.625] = 0.108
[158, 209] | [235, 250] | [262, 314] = 0.056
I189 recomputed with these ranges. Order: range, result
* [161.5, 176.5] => 5.44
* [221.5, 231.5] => 5.01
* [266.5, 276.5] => 4.77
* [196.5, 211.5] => 5.73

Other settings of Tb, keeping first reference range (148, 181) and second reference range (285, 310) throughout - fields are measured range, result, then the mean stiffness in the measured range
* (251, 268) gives 5.03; 3.71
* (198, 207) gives -0.78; 5.78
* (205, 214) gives -0.26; 5.46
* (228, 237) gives 0.54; 4.97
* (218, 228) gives 0.33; 5.13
